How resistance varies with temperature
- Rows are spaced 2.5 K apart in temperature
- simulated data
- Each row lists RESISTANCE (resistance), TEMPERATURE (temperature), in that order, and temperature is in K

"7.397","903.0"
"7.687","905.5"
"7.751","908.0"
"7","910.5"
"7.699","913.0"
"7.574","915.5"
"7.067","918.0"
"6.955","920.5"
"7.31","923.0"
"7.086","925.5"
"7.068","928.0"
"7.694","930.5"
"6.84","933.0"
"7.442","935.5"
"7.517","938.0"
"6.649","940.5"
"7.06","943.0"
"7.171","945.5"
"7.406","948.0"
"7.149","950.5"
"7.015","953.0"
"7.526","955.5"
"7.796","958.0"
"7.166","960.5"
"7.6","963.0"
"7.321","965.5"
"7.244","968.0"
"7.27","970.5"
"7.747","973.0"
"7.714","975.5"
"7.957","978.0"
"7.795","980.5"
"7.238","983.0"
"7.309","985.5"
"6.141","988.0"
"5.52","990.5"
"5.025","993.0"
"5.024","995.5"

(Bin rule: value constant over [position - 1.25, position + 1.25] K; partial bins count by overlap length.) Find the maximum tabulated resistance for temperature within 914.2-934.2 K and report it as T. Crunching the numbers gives 7.694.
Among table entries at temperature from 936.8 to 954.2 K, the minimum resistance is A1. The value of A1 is 6.649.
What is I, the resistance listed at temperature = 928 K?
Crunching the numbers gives 7.068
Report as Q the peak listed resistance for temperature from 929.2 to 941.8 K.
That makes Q 7.694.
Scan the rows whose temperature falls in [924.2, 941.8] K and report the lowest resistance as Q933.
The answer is 6.649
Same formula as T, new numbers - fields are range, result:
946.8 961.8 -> 7.796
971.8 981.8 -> 7.957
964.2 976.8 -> 7.747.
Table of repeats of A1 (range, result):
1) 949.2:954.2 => 7.015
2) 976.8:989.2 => 6.141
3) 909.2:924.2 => 6.955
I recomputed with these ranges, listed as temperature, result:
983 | 7.238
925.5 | 7.086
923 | 7.31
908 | 7.751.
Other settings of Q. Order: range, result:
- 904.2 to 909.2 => 7.751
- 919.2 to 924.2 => 7.31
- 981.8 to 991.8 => 7.309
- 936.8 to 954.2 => 7.517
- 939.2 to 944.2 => 7.06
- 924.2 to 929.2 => 7.086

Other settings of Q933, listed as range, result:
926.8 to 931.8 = 7.068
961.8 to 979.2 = 7.244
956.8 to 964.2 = 7.166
